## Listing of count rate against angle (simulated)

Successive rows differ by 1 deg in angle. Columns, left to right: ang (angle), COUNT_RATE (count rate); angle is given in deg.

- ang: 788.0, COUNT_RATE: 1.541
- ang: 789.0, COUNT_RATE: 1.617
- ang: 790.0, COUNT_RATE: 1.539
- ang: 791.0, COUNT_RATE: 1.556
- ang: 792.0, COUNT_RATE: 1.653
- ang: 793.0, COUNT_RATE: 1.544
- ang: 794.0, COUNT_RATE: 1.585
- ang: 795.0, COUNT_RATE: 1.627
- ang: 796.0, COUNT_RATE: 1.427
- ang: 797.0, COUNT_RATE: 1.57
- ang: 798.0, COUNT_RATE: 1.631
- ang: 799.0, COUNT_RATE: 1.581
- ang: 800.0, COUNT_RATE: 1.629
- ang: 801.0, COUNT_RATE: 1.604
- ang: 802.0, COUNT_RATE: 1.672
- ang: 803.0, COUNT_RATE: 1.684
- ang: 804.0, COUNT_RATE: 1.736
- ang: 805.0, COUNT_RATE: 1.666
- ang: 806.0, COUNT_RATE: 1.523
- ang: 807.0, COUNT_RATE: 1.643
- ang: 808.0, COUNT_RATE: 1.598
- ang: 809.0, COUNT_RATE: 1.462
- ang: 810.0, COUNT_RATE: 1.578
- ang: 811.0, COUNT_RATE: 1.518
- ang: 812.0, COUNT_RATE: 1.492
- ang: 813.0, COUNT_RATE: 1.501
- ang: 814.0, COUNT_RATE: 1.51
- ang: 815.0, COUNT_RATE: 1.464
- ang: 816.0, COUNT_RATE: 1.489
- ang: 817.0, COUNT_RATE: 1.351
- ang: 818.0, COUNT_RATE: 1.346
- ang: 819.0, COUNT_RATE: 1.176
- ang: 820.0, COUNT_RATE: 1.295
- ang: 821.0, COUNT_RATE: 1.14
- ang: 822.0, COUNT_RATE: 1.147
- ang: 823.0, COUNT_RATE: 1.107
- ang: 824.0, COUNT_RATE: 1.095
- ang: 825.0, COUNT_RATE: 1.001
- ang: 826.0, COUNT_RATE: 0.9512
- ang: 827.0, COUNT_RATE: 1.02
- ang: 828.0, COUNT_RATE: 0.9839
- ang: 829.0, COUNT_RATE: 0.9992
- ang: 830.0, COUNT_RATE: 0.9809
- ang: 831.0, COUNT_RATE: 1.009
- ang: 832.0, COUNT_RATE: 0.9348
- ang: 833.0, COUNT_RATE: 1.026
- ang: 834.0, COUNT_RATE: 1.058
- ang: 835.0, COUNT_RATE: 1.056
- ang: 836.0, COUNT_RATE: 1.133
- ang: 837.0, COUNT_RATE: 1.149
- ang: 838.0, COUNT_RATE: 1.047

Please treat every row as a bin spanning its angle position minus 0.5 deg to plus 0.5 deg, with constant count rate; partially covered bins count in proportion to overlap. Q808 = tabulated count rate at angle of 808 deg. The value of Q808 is 1.598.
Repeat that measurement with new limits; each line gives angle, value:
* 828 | 0.9839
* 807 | 1.643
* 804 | 1.736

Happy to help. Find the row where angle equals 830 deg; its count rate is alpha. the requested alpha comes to 0.9809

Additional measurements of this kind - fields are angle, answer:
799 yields 1.581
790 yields 1.539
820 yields 1.295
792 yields 1.653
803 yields 1.684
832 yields 0.9348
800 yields 1.629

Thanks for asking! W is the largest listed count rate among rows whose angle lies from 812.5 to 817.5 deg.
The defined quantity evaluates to 1.51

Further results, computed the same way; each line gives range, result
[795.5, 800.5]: 1.631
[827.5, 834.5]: 1.058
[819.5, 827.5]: 1.295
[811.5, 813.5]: 1.501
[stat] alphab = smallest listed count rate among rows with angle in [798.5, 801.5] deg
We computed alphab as 1.581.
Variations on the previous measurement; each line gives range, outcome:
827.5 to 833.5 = 0.9348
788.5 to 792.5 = 1.539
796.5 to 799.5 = 1.57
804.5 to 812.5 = 1.462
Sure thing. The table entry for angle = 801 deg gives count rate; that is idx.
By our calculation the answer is 1.604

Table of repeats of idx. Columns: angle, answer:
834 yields 1.058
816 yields 1.489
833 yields 1.026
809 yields 1.462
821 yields 1.14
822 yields 1.147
